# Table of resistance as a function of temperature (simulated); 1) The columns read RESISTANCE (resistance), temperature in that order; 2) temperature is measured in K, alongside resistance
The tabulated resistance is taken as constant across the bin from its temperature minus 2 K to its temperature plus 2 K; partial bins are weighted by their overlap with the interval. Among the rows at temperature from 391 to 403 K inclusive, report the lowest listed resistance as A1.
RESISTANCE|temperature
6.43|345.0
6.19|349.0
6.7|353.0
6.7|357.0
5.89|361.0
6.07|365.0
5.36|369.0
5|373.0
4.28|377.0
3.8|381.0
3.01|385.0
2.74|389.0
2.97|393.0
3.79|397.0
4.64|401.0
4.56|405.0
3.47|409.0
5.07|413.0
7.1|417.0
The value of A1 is 2.97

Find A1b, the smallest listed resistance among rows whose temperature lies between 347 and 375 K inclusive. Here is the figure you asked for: 5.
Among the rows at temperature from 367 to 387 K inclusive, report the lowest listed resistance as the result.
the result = 3.01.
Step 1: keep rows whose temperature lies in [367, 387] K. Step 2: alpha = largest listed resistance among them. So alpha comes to 5.36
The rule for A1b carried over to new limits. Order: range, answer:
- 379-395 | 2.74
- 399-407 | 4.56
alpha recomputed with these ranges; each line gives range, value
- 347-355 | 6.7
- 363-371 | 6.07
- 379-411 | 4.64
